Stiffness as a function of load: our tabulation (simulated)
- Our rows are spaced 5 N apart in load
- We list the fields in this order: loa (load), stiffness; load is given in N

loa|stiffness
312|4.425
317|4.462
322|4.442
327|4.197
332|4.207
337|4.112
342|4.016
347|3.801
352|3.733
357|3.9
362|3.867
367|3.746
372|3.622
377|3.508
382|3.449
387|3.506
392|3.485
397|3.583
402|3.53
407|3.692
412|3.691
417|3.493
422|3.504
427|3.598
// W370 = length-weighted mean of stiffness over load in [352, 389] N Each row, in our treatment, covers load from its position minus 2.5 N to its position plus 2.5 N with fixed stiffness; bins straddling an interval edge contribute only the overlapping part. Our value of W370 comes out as 3.66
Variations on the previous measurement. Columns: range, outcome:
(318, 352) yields 4.11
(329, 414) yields 3.74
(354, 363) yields 3.88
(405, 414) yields 3.69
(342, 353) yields 3.83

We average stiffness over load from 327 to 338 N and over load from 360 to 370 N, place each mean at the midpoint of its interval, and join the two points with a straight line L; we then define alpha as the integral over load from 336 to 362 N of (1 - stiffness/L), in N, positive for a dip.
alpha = 0.6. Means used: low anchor 4.17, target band 3.9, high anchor 3.79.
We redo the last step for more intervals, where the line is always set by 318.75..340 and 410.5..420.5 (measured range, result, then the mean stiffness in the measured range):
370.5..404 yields 2.37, 3.52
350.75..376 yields 1.39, 3.76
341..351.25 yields 0.62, 3.86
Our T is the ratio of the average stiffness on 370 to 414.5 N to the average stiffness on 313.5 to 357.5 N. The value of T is 0.9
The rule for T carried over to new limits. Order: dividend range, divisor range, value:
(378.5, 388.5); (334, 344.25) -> 0.85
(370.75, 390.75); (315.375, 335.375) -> 0.81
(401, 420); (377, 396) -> 1.03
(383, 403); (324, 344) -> 0.85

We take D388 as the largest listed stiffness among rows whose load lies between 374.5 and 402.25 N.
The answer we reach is 3.583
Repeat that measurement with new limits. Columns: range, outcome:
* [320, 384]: 4.442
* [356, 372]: 3.9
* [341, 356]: 4.016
